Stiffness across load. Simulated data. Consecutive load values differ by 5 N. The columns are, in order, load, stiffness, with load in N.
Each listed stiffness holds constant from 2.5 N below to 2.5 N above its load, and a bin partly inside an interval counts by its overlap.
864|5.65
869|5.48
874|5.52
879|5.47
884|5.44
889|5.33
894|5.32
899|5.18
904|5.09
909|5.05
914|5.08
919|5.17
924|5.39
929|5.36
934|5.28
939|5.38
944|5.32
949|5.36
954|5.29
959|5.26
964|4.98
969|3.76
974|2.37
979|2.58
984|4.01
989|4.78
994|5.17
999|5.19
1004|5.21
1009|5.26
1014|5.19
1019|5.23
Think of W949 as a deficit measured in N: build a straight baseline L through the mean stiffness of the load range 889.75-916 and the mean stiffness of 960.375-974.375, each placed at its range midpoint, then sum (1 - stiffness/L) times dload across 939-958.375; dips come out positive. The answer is -4.3 N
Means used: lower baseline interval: 5.16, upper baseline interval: 4.03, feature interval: 5.32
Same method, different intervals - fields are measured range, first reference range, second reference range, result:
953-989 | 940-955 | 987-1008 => 8.2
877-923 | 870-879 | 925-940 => 1.6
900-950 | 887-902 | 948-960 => 0.4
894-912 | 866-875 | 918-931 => 0.9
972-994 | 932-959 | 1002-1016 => 6.7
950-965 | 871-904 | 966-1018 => -1.6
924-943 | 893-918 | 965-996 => -2.9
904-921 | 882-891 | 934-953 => 0.8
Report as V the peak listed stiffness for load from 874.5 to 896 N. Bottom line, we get 5.47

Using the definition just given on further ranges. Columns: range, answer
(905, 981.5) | 5.39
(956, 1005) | 5.26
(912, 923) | 5.17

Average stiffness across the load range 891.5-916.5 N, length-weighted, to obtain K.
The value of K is 5.14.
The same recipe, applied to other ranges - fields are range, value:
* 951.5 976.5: 4.33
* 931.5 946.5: 5.33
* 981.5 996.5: 4.65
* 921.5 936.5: 5.34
